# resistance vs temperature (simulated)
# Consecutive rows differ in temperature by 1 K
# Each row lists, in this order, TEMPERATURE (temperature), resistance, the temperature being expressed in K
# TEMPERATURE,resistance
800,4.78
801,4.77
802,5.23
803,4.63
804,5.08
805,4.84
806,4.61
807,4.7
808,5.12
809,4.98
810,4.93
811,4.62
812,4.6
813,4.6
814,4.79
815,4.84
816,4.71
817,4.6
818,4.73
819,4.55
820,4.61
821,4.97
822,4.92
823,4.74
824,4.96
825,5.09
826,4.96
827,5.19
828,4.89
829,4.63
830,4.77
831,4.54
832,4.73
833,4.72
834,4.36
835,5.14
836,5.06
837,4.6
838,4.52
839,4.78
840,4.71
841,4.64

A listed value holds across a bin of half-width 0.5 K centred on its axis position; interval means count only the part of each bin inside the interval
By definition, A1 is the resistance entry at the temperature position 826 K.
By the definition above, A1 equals 4.96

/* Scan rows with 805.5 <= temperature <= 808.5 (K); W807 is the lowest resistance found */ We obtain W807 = 4.61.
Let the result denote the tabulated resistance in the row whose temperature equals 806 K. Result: 4.61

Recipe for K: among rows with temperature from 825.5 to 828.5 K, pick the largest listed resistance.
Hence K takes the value 5.19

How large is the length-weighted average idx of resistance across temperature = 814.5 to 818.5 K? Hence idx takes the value 4.72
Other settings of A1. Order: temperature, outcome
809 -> 4.98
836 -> 5.06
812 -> 4.6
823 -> 4.74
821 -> 4.97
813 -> 4.6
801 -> 4.77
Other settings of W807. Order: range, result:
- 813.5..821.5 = 4.55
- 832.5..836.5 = 4.36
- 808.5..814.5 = 4.6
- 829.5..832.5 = 4.54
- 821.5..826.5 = 4.74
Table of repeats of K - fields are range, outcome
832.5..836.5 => 5.14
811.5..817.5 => 4.84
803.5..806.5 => 5.08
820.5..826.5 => 5.09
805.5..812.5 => 5.12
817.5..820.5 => 4.73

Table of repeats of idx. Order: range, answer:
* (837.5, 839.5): 4.65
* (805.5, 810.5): 4.87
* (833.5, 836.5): 4.85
